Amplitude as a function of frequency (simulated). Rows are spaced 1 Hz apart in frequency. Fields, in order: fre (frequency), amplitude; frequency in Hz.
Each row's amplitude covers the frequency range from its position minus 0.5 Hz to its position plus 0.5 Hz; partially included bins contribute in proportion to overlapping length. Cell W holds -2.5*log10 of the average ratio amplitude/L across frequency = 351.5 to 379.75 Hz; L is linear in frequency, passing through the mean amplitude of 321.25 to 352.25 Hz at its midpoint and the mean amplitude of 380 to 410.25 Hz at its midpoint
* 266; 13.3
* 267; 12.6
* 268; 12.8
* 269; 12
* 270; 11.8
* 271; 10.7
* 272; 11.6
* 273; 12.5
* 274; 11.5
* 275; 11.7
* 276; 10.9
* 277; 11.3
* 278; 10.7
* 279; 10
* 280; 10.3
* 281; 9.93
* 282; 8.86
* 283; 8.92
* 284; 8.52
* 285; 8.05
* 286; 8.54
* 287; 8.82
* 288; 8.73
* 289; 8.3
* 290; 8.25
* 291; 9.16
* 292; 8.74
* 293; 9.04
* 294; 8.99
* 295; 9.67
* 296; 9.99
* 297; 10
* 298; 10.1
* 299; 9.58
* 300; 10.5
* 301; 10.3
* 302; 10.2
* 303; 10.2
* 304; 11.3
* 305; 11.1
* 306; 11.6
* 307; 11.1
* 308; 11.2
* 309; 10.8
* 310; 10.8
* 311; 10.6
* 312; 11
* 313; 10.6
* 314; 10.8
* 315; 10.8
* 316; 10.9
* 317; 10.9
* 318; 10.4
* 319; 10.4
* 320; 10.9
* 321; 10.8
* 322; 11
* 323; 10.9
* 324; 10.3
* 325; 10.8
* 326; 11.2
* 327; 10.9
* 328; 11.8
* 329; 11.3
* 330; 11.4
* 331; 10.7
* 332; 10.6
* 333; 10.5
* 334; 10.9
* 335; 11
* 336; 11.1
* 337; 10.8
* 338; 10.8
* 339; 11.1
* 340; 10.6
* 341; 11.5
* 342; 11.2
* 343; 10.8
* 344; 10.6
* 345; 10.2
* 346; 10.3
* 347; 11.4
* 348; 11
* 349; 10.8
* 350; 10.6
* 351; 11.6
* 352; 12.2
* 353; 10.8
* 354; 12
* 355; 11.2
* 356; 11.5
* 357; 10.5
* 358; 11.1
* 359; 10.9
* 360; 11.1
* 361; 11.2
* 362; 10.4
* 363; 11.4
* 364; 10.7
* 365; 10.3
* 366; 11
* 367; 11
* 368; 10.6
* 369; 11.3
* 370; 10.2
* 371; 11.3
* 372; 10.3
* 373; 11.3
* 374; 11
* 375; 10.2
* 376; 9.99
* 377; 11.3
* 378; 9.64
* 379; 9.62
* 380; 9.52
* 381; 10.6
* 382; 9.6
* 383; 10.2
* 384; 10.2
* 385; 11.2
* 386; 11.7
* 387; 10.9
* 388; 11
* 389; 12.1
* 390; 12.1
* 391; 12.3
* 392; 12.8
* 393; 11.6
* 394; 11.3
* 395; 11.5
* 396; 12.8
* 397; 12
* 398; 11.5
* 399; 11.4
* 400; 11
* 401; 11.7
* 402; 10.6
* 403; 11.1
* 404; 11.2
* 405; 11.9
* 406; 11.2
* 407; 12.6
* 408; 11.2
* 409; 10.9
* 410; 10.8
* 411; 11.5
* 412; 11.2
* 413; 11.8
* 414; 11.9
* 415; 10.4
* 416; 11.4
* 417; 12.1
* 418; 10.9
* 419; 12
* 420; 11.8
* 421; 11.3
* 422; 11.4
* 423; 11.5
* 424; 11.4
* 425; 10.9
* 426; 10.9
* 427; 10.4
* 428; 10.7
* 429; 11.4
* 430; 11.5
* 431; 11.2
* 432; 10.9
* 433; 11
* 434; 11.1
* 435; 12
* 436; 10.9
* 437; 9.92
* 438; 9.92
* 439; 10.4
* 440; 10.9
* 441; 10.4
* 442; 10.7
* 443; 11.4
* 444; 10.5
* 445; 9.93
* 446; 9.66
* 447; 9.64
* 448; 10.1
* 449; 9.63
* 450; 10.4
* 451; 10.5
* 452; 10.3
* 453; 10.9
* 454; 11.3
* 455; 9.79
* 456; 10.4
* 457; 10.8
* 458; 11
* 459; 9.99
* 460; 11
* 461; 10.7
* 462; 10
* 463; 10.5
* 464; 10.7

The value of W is 0.03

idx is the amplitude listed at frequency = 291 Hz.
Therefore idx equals 9.16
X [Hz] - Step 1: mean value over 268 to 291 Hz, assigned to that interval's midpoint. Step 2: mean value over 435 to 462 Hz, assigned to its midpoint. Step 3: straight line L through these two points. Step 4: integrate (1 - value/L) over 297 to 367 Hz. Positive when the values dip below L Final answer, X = -4.5 Hz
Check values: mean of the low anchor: 10.1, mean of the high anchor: 10.4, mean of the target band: 10.9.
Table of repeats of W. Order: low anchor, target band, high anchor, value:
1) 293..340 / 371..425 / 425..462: -0.06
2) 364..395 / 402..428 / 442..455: -0.07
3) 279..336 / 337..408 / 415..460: -0.05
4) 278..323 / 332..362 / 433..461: -0.08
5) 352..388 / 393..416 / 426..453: -0.07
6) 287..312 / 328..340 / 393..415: -0.05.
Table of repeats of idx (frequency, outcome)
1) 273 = 12.5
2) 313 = 10.6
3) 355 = 11.2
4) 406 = 11.2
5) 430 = 11.5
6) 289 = 8.3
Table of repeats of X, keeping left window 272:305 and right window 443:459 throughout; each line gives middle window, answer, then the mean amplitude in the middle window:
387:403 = -2.4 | 11.7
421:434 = -1.1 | 11.1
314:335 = -1.9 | 10.9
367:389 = -1.0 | 10.6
